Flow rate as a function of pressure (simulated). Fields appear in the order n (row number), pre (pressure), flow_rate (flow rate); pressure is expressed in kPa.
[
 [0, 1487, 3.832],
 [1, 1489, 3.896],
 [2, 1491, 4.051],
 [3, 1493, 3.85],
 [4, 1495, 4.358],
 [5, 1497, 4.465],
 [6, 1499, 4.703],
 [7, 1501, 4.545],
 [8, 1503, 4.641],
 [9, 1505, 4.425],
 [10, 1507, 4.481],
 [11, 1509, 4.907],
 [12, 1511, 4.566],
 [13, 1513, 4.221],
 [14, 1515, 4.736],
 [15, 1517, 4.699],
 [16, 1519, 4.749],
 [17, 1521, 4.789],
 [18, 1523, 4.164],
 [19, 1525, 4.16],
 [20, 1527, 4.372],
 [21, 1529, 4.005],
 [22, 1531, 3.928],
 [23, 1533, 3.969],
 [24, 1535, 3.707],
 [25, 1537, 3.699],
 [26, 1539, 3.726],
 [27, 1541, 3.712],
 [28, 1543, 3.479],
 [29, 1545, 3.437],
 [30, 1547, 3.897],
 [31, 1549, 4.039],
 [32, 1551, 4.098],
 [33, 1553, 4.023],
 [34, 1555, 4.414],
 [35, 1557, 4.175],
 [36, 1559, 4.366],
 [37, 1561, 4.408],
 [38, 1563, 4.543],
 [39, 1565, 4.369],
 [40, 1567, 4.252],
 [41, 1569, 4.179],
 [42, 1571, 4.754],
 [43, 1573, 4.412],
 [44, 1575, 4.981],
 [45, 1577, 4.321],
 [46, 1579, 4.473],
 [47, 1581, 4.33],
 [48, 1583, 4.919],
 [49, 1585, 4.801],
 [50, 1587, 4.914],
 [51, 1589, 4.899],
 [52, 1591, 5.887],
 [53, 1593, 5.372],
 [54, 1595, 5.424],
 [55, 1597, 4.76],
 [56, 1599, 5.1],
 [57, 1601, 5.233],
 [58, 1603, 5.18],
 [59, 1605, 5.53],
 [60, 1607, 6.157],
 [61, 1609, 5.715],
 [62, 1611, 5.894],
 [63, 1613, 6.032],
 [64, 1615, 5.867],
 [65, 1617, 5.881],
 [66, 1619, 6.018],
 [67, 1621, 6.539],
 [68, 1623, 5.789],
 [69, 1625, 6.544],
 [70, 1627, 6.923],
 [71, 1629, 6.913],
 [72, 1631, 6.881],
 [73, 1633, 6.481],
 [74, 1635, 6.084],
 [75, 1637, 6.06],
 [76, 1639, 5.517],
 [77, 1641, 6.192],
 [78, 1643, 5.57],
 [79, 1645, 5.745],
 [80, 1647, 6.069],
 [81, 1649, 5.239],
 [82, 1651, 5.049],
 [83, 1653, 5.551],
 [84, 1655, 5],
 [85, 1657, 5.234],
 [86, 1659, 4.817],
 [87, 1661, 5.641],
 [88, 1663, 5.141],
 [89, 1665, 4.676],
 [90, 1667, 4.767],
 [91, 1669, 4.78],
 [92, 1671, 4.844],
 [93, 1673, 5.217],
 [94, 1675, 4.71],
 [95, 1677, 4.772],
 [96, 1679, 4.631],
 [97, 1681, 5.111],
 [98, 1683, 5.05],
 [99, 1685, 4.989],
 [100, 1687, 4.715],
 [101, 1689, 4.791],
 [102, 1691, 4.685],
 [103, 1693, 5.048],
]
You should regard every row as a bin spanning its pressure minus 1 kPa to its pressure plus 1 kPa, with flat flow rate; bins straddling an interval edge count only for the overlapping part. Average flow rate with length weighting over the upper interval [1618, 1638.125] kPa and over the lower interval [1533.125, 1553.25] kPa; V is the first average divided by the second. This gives 1.70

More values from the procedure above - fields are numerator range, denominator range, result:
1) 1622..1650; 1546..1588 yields 1.39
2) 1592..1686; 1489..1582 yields 1.30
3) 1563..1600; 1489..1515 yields 1.08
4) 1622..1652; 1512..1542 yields 1.45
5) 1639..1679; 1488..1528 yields 1.17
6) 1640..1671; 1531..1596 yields 1.21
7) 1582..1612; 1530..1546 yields 1.43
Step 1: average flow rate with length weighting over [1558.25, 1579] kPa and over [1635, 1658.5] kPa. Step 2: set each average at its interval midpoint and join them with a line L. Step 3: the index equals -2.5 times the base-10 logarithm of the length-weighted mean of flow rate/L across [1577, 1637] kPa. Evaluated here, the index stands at -0.13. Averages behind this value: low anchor 4.46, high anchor 5.57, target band 5.66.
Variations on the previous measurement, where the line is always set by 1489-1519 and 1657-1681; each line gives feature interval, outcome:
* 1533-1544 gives 0.230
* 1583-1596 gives -0.107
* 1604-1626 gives -0.247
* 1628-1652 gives -0.229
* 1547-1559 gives 0.113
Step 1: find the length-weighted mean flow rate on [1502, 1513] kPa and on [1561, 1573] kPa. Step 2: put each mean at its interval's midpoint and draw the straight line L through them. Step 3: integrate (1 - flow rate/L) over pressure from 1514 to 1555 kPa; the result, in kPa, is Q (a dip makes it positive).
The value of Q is 3.9 kPa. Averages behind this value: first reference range 4.57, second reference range 4.42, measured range 4.08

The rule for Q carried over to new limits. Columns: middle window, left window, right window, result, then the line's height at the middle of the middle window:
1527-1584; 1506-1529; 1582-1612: 8.53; 4.9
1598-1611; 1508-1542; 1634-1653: -0.71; 5.23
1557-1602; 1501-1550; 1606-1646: 4.28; 5.24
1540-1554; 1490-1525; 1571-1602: 2.64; 4.7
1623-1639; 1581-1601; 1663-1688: -4.69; 4.98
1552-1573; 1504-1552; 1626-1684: 0.79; 4.52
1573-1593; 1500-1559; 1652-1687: -1.50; 4.5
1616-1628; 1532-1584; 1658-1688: -4.41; 4.59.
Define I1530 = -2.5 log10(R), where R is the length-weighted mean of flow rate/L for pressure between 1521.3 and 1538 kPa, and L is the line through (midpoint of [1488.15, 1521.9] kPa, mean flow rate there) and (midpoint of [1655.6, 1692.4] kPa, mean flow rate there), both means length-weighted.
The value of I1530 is 0.13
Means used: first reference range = 4.48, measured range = 4.03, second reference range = 4.92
